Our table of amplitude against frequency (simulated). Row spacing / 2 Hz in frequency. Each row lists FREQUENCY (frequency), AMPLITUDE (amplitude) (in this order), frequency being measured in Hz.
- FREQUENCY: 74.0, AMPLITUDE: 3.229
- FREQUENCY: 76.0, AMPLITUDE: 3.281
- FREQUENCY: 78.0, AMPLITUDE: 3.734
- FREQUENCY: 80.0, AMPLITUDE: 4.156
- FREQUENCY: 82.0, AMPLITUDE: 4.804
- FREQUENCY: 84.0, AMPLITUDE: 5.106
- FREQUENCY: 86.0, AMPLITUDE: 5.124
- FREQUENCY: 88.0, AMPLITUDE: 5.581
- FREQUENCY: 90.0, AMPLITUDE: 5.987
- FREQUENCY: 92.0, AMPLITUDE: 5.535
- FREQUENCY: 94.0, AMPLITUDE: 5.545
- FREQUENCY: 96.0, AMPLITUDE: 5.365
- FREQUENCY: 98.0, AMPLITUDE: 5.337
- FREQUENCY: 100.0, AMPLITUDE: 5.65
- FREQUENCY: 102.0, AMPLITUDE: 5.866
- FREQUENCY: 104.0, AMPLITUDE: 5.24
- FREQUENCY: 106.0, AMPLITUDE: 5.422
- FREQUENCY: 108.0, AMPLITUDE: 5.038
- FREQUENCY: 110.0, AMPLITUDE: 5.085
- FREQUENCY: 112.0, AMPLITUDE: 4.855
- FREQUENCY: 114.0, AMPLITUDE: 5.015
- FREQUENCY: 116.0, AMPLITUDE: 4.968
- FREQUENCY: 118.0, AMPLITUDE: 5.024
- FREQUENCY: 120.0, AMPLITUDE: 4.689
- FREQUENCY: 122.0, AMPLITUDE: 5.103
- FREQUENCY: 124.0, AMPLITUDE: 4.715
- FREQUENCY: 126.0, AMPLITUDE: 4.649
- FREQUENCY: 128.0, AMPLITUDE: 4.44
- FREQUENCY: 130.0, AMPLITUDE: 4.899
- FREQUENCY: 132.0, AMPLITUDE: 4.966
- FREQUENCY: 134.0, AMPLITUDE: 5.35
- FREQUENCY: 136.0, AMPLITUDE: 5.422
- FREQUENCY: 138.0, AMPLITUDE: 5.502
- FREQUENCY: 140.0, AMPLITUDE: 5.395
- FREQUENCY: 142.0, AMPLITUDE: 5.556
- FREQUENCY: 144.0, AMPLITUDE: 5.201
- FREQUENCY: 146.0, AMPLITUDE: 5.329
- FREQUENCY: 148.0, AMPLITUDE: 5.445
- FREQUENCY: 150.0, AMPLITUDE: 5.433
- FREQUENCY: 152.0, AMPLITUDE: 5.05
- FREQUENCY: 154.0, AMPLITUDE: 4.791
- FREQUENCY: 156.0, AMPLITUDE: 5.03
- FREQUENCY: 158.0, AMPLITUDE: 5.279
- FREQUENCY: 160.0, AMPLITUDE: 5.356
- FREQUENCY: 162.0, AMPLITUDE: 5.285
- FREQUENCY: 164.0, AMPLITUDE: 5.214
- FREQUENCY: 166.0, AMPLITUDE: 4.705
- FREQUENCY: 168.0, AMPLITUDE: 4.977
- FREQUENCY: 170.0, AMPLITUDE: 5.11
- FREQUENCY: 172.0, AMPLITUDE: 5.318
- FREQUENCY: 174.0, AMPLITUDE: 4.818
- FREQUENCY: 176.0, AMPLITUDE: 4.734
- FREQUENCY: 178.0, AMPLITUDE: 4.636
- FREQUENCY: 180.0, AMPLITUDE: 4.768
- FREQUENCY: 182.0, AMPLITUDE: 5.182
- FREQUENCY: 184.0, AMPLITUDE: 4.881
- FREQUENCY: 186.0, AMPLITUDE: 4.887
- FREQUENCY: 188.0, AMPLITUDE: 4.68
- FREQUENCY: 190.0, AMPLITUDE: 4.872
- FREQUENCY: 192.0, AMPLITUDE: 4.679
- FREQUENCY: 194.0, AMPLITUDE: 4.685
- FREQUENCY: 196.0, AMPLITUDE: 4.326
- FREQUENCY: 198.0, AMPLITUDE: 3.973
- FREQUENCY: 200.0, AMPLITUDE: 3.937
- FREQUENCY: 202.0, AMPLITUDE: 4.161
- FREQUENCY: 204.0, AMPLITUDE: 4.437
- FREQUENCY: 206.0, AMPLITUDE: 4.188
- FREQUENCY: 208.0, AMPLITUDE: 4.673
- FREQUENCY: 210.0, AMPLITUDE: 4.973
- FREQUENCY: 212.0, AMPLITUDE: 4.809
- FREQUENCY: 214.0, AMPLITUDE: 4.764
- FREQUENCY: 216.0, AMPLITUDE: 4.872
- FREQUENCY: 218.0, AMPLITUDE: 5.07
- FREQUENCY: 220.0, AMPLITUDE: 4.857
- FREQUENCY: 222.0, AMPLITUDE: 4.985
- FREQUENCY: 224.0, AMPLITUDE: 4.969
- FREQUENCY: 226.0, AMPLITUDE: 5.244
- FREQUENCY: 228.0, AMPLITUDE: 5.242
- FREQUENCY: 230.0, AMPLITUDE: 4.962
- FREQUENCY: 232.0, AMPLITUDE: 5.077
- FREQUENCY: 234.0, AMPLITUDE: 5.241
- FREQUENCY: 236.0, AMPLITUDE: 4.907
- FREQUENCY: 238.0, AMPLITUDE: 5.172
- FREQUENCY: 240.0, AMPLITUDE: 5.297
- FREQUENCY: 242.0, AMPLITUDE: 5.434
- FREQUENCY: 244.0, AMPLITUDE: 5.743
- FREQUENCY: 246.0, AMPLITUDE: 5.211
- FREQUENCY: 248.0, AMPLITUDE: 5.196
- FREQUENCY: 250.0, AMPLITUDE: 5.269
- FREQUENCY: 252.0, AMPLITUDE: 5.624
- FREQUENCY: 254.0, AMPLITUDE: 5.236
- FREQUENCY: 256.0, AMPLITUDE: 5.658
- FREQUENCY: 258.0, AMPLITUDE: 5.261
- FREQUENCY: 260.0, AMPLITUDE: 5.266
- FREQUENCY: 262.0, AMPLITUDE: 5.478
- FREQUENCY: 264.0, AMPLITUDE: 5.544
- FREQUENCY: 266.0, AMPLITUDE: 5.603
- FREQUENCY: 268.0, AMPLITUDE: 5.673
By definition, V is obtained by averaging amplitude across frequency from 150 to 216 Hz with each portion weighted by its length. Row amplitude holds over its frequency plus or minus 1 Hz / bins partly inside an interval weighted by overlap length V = 4.8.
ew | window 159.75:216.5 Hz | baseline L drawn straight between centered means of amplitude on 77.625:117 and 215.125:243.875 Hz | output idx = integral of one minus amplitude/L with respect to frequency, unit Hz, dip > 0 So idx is 4.4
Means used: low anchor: 5.19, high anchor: 5.12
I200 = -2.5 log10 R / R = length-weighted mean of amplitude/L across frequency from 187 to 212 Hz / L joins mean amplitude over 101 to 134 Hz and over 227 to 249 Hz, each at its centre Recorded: 0.15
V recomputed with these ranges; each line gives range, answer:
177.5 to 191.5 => 4.85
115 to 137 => 4.93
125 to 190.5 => 5.07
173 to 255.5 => 4.9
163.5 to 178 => 4.95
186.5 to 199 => 4.55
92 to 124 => 5.21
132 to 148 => 5.37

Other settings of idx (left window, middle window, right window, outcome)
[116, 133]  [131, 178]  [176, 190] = -3.4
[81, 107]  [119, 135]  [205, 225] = 1.2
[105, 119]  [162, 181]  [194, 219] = -0.9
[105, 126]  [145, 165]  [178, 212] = -1.8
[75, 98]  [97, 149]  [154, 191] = -2.1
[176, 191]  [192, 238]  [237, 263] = 3.1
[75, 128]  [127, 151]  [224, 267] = -0.7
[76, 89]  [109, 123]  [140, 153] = 0.1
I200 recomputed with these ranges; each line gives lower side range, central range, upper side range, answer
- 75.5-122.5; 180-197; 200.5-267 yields 0.07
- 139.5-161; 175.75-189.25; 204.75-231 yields 0.06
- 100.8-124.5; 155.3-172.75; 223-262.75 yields 0.01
